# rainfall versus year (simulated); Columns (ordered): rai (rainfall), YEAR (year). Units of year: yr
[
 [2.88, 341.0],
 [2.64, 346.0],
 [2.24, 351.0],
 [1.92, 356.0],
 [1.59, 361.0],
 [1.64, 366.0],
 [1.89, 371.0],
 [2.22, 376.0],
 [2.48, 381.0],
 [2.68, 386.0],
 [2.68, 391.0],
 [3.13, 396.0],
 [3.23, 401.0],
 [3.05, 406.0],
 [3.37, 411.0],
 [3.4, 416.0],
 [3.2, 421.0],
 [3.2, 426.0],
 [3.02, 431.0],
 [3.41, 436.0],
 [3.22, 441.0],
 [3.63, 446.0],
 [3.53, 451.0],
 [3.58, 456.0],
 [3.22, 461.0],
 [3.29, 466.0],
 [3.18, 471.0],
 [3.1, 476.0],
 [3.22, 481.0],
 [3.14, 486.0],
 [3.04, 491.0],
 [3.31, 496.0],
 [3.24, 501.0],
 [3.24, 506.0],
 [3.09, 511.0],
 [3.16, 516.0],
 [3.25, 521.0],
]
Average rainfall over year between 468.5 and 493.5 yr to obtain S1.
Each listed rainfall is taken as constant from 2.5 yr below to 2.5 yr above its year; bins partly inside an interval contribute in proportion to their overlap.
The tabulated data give 3.14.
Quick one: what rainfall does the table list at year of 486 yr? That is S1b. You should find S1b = 3.14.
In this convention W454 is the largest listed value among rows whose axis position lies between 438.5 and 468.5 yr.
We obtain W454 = 3.63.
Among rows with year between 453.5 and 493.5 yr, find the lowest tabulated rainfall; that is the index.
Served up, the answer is 3.04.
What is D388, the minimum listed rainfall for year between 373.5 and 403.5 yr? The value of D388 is 2.22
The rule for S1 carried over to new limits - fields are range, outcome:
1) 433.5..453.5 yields 3.45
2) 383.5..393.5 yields 2.68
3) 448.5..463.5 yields 3.44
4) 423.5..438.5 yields 3.21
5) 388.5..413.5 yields 3.09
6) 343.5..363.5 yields 2.1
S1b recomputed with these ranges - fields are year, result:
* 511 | 3.09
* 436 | 3.41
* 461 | 3.22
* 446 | 3.63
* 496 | 3.31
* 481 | 3.22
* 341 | 2.88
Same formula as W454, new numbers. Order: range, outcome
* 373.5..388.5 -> 2.68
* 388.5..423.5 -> 3.4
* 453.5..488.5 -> 3.58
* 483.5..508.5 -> 3.31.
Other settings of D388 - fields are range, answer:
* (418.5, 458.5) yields 3.02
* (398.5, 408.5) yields 3.05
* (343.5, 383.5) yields 1.59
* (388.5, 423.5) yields 2.68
